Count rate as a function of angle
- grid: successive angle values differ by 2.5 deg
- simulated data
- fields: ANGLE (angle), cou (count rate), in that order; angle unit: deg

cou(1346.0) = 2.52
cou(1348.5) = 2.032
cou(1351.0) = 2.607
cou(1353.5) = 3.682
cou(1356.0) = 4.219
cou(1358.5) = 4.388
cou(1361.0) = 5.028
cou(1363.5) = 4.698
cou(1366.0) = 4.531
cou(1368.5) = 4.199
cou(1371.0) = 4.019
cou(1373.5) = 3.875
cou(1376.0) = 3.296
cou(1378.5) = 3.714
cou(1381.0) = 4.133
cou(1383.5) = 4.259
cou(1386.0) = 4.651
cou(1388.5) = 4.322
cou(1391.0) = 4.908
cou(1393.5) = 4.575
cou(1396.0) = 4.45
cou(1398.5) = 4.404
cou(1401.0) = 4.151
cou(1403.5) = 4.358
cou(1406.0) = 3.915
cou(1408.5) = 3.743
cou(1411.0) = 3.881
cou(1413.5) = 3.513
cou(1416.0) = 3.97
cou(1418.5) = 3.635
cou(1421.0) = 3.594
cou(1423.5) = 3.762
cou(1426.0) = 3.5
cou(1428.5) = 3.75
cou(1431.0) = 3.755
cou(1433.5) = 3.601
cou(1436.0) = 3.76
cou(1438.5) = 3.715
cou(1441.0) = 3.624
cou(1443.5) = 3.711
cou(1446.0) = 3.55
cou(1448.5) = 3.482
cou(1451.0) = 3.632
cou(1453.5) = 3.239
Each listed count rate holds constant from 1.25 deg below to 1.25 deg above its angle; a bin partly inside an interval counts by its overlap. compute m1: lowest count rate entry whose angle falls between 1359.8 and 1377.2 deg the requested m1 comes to 3.296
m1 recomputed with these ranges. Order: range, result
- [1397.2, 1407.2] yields 3.915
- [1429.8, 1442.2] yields 3.601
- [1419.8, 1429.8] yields 3.5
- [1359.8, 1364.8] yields 4.698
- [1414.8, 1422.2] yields 3.594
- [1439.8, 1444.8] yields 3.624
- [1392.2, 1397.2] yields 4.45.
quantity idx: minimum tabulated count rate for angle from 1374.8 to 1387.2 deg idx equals 3.296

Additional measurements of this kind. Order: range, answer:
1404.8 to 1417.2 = 3.513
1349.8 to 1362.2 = 2.607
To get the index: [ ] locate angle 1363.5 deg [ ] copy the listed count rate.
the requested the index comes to 4.698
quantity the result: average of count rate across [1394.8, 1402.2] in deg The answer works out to 4.34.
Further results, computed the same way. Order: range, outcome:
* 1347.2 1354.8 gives 2.78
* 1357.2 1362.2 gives 4.7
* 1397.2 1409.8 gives 4.11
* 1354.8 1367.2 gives 4.57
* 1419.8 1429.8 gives 3.65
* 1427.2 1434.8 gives 3.7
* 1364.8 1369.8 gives 4.36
